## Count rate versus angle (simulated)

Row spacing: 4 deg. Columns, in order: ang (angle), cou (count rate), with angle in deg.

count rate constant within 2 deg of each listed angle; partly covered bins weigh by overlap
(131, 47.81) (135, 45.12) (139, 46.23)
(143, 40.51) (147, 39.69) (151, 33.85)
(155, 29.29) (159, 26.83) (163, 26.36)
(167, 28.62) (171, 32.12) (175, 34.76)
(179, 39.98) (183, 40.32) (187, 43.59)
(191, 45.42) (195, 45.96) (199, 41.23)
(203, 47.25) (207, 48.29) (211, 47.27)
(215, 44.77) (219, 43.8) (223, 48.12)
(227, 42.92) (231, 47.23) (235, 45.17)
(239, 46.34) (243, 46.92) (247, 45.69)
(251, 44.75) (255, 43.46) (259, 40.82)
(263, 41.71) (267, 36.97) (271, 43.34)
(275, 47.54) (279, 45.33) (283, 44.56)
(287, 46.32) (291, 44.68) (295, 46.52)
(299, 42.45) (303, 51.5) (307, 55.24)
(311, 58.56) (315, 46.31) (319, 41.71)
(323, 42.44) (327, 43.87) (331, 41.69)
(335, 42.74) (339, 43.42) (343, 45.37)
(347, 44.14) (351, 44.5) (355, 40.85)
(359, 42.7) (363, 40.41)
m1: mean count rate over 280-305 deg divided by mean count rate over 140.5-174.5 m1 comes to 1.42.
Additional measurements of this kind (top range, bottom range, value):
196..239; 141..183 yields 1.36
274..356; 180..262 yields 1.02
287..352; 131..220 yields 1.16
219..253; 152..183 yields 1.44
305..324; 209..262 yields 1.09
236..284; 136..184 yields 1.26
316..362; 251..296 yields 0.98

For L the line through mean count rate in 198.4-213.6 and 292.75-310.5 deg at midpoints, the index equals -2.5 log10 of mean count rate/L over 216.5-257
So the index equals 0.047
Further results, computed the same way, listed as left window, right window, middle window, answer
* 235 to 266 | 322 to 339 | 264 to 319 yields -0.08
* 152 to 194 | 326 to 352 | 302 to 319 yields -0.22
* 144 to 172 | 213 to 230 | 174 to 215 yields -0.12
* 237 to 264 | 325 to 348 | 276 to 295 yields -0.04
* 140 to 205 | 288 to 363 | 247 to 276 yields -0.02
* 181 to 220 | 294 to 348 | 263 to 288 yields 0.05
